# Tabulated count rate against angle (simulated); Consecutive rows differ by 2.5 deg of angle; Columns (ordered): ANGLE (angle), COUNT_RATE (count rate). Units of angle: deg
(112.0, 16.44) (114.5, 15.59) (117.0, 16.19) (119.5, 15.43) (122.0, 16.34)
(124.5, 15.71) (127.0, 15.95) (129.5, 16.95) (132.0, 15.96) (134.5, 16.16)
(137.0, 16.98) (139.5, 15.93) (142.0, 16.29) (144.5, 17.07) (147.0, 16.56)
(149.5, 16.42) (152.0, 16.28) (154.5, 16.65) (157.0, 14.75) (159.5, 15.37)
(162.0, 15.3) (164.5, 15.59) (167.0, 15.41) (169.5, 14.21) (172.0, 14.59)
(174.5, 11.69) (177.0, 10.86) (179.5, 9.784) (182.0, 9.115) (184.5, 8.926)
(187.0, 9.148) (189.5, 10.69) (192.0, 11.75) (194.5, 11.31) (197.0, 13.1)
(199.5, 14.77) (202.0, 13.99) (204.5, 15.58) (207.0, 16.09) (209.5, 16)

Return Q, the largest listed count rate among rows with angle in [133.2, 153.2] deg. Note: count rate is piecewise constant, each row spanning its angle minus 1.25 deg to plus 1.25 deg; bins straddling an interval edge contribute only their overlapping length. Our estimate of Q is 17.07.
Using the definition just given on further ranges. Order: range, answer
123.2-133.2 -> 16.95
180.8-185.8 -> 9.115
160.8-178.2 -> 15.59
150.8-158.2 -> 16.65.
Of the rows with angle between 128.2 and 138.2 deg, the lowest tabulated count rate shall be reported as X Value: 15.96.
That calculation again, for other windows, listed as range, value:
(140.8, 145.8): 16.29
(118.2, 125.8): 15.43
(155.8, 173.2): 14.21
